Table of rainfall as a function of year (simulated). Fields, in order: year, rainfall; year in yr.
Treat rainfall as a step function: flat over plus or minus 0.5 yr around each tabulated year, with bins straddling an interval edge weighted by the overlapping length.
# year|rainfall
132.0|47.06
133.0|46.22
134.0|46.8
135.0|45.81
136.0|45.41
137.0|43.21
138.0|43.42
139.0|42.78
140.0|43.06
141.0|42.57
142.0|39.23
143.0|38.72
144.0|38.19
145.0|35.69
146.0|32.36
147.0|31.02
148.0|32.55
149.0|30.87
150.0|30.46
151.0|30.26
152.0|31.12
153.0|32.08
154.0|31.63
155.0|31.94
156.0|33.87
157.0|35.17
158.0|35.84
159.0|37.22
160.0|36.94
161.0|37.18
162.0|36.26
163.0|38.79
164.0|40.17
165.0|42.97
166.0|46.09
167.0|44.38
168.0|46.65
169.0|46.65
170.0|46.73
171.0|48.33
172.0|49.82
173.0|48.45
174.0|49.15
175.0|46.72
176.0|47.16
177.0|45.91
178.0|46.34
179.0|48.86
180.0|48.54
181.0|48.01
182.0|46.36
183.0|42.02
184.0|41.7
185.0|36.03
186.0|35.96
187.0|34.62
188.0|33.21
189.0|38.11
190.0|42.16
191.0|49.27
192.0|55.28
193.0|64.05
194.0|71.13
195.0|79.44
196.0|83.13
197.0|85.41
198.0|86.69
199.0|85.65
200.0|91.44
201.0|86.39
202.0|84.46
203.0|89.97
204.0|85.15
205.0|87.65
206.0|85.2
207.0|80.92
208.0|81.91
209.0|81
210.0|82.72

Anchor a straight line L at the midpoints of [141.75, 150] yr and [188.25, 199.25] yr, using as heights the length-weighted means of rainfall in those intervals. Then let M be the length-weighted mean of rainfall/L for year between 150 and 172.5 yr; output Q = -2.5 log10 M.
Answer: 0.15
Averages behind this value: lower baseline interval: 34.4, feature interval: 38.9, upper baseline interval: 66.1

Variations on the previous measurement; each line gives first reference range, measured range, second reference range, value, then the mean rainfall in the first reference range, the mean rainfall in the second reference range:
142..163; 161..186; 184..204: 0.10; 34.2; 64.8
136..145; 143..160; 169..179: 0.28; 41.3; 47.6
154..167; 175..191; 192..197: 0.38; 37.7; 73.6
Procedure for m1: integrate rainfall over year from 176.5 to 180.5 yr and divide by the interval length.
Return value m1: 47.4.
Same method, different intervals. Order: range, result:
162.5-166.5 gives 42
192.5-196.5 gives 74.4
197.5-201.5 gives 87.5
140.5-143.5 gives 40.2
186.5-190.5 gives 37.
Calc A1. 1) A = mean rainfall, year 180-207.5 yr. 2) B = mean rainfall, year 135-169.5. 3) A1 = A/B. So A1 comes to 1.70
